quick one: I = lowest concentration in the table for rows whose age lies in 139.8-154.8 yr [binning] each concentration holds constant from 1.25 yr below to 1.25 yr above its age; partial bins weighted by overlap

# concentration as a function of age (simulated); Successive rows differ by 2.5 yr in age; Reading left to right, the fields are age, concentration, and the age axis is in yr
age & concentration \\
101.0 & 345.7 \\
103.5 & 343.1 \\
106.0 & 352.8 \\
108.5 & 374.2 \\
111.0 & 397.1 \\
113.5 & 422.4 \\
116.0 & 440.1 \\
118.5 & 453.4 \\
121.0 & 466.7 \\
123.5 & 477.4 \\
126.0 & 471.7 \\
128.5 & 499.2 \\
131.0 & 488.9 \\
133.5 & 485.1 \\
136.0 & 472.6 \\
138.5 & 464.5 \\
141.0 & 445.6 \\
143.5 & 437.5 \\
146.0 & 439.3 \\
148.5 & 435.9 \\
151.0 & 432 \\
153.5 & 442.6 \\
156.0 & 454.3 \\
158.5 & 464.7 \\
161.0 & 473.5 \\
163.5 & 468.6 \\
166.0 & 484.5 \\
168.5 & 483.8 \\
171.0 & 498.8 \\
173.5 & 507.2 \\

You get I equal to 432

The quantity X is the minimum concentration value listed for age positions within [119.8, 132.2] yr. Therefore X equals 466.7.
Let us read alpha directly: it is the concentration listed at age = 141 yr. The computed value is 445.6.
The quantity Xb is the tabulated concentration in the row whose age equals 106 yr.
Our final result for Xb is 352.8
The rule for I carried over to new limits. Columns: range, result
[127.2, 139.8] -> 464.5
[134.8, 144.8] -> 437.5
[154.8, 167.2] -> 454.3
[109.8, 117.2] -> 397.1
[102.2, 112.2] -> 343.1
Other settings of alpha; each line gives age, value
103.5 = 343.1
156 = 454.3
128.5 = 499.2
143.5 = 437.5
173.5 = 507.2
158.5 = 464.7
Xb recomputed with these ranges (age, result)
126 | 471.7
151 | 432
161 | 473.5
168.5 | 483.8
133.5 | 485.1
